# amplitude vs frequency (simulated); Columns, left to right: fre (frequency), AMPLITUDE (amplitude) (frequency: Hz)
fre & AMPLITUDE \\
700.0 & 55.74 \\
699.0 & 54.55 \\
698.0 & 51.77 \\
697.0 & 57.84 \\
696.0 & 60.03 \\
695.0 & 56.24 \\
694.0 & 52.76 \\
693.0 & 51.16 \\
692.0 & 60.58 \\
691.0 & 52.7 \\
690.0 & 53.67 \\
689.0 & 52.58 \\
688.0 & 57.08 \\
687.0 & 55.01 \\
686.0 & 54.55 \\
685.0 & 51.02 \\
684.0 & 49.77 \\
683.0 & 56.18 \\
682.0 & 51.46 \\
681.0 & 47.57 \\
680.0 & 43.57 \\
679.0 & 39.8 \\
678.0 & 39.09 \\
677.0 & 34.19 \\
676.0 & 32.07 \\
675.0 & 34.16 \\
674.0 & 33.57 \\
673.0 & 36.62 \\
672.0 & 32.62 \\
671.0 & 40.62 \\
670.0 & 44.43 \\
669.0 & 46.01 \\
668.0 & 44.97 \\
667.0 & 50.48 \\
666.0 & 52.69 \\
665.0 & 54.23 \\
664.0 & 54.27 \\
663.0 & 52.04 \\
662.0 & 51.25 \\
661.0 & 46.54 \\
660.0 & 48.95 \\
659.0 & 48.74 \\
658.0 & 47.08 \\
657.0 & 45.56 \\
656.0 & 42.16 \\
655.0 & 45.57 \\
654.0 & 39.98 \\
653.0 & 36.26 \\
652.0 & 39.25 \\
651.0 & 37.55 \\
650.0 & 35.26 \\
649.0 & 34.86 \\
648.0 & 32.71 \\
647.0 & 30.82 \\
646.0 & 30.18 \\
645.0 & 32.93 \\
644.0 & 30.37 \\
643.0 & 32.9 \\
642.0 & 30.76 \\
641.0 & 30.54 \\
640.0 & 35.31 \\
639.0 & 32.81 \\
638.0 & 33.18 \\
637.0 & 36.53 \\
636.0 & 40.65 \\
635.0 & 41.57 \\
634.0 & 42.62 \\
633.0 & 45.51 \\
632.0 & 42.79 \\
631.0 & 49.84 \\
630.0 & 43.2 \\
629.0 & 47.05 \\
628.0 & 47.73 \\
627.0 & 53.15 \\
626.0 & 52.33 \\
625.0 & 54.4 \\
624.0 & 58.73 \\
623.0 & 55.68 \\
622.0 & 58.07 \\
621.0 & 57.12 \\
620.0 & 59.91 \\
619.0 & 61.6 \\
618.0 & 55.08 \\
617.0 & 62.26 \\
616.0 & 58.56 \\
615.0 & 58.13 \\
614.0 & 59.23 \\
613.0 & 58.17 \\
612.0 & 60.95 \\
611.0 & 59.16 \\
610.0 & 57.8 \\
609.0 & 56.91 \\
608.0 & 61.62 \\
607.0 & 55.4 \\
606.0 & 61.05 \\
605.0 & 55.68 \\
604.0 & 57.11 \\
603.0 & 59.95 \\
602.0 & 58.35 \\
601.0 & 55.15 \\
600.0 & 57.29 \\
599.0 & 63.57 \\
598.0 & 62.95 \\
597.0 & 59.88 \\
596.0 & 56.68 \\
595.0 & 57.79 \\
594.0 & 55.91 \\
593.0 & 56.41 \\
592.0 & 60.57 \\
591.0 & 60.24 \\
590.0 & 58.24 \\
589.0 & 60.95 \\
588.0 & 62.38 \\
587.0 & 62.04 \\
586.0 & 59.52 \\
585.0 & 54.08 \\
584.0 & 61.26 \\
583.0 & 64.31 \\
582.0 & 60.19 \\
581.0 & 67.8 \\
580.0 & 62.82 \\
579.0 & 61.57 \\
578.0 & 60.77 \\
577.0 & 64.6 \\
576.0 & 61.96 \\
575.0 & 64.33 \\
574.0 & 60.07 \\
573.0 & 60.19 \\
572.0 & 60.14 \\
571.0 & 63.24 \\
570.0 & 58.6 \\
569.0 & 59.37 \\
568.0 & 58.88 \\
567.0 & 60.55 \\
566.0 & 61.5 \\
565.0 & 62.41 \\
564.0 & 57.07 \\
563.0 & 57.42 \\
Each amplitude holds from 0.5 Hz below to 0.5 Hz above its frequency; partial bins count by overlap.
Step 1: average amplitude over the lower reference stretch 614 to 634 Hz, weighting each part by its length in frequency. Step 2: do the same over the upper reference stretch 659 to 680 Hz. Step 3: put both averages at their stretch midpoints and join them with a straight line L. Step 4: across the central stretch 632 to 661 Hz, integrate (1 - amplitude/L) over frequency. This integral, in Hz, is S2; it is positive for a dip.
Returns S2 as 6.2 Hz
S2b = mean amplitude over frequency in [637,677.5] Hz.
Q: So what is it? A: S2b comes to 39.8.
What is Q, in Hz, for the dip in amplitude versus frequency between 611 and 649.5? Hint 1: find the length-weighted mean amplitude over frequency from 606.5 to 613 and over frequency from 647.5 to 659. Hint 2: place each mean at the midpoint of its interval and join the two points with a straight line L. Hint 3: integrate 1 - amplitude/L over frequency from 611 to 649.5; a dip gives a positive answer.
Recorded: 3.3 Hz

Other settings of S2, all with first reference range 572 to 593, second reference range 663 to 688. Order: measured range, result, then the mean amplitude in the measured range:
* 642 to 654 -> 3.83 Hz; 34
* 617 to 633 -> 0.26 Hz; 53.2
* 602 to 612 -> -0.24 Hz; 58.4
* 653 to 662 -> 0.56 Hz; 45.4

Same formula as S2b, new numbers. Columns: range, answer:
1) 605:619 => 58.8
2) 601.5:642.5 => 51.4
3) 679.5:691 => 52.1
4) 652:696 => 47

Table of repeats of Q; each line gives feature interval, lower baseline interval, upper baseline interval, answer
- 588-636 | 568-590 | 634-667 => -4.0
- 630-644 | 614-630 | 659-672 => 4.0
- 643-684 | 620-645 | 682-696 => 6.4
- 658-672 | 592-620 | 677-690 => 0.9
